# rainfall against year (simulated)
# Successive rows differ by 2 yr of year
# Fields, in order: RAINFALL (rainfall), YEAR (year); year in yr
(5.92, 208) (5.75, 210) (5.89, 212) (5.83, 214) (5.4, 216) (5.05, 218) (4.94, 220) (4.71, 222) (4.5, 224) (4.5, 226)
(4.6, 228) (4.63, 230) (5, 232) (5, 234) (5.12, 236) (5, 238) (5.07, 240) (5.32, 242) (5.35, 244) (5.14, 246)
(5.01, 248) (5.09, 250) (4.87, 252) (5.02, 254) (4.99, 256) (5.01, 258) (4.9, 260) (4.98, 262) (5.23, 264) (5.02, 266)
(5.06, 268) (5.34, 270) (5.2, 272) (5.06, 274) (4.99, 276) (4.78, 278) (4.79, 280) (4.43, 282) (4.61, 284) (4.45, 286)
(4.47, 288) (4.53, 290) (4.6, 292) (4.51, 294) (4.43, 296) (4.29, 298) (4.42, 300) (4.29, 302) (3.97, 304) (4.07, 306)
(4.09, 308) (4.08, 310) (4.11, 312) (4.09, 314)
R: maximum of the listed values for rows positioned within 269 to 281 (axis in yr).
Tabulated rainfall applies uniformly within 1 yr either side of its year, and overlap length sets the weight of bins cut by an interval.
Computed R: 5.34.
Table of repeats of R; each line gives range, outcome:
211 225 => 5.89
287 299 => 4.6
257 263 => 5.01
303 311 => 4.09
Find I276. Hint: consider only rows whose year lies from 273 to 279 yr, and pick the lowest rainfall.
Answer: 4.78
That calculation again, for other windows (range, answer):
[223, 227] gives 4.5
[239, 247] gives 5.07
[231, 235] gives 5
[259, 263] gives 4.9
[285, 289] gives 4.45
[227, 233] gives 4.6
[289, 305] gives 3.97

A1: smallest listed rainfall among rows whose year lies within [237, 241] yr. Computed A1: 5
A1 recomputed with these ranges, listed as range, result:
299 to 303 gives 4.29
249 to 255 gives 4.87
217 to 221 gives 4.94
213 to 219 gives 5.05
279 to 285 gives 4.43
